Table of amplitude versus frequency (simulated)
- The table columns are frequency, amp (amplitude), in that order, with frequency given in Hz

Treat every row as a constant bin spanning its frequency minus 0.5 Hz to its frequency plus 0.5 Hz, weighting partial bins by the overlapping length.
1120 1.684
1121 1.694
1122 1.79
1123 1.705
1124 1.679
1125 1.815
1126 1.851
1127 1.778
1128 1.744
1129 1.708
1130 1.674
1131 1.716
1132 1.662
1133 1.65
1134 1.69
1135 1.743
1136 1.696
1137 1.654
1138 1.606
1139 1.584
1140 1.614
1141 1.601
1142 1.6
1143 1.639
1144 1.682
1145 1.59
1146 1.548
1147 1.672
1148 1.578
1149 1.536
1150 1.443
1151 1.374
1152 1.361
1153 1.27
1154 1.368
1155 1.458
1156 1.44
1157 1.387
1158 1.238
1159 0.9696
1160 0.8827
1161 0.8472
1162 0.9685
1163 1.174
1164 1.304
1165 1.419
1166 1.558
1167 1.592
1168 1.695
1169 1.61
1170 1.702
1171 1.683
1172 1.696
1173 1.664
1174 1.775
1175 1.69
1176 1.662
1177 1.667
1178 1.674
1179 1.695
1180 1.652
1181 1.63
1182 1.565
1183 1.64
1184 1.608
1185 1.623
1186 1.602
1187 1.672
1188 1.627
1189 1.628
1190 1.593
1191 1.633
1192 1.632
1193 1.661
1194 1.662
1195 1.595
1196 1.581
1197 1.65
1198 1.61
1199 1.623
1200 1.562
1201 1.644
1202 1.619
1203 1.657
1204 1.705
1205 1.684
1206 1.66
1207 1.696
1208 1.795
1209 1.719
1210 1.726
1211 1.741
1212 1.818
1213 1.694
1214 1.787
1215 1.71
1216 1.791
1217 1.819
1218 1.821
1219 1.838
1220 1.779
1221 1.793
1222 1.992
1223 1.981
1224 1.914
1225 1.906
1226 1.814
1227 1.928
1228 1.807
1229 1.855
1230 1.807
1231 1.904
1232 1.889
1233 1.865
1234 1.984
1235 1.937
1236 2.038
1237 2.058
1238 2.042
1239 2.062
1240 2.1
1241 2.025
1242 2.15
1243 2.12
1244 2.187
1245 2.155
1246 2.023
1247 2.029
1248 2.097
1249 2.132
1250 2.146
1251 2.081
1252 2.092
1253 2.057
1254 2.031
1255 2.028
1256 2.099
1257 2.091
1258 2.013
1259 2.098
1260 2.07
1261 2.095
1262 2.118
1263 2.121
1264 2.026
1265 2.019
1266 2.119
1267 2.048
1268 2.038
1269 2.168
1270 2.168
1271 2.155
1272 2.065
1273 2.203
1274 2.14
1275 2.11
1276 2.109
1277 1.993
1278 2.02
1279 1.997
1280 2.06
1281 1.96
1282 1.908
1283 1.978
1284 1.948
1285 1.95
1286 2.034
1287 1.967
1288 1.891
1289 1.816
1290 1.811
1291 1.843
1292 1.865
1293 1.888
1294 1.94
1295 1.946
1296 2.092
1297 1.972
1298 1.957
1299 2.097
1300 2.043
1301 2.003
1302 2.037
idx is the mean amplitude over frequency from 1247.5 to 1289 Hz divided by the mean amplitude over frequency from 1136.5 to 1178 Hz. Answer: 1.38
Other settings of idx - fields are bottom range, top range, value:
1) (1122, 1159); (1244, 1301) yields 1.28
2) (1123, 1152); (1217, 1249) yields 1.20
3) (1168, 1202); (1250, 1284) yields 1.26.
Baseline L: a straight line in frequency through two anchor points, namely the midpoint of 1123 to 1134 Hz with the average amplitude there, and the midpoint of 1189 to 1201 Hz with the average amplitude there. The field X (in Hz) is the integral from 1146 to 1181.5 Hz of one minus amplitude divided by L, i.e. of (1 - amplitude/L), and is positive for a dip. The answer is 4.26 Hz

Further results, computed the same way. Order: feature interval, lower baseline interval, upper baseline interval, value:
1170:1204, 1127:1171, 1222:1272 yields 1.2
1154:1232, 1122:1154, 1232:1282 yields 8.5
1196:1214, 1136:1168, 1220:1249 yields 1.0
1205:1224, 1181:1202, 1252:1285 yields -0.4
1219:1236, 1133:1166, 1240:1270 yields 0.3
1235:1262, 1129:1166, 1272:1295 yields -3.4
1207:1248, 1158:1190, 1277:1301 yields -4.4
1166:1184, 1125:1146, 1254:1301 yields 1.1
